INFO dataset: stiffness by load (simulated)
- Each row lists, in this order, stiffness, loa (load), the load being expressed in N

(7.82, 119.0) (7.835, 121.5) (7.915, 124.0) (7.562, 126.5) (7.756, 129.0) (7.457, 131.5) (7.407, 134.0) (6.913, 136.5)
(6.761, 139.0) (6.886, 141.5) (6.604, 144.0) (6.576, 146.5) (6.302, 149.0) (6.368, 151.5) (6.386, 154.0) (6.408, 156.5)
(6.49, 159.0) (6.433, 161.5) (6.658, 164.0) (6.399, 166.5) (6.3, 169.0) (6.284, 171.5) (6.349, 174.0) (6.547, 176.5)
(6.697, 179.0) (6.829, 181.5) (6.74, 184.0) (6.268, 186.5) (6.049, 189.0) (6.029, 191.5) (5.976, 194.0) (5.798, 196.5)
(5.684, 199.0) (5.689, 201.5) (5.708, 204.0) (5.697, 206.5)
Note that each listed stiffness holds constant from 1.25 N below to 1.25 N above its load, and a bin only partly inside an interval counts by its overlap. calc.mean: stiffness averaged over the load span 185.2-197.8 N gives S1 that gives 6.03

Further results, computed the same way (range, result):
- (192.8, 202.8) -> 5.79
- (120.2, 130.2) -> 7.77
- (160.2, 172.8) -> 6.41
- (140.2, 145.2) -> 6.75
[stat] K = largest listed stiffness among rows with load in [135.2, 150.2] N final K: 6.913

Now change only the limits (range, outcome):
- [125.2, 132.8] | 7.756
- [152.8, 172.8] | 6.658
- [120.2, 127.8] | 7.915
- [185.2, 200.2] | 6.268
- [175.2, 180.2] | 6.697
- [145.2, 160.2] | 6.576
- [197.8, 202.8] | 5.689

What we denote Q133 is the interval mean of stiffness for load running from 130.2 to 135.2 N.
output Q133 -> 7.44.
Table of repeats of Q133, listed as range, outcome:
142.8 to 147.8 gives 6.59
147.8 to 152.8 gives 6.34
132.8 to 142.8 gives 6.99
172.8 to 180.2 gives 6.53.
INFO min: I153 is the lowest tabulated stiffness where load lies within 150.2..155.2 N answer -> 6.368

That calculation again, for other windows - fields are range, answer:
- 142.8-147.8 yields 6.576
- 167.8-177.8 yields 6.284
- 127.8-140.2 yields 6.761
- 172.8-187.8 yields 6.268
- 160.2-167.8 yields 6.399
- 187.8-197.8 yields 5.798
